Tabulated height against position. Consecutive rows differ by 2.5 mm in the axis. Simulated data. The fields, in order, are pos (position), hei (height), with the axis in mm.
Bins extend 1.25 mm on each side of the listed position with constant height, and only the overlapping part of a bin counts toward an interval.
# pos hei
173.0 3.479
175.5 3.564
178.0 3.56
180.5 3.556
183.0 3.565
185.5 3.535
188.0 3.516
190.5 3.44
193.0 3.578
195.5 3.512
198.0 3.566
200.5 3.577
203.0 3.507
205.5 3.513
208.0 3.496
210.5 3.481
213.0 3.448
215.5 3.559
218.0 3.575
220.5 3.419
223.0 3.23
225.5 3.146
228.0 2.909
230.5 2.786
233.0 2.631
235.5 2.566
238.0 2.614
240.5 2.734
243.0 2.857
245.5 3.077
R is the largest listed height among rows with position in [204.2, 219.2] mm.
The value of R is 3.575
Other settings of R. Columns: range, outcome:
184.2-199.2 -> 3.578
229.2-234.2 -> 2.786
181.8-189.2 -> 3.565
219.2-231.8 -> 3.419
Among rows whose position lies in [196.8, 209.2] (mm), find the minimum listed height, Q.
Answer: 3.496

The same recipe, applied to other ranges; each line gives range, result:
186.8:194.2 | 3.44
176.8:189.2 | 3.516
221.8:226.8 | 3.146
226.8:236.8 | 2.566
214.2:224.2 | 3.23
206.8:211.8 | 3.481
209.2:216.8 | 3.448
